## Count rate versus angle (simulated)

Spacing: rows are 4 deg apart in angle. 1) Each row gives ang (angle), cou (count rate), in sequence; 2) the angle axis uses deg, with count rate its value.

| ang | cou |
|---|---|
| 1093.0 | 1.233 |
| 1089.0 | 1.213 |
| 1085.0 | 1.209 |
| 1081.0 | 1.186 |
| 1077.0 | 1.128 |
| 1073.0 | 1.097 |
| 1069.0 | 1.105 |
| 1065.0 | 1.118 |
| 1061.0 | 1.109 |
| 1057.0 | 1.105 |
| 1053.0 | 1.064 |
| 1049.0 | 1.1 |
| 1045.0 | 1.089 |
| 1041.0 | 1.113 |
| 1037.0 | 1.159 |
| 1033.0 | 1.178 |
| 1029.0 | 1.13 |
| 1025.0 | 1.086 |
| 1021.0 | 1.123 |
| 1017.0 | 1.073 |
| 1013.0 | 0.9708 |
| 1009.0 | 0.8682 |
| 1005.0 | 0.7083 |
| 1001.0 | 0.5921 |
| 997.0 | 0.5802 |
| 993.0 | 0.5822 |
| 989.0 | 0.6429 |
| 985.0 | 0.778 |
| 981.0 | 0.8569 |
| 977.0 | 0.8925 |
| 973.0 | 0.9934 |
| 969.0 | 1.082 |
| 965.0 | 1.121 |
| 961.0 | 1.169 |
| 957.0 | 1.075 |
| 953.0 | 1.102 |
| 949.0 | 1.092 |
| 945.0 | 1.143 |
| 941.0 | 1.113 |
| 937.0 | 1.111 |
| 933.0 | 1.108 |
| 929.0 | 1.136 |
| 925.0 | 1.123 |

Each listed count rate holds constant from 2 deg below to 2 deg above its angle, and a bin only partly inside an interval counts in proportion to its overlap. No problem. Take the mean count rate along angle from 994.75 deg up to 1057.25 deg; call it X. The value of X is 0.992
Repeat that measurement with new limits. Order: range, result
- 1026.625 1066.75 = 1.12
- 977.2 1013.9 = 0.732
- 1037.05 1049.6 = 1.11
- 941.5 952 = 1.12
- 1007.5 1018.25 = 0.968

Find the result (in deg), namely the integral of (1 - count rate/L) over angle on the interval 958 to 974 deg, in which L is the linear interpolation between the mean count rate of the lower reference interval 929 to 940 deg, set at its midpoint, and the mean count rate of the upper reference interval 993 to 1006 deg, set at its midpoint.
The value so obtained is -4.1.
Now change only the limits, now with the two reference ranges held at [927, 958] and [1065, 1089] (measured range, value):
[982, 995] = 5.1 deg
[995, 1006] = 5.0 deg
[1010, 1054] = 1.6 deg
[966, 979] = 1.4 deg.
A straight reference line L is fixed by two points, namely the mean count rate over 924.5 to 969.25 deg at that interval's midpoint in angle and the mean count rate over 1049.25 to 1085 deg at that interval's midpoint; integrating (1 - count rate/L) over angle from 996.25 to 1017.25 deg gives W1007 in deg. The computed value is 6.17 deg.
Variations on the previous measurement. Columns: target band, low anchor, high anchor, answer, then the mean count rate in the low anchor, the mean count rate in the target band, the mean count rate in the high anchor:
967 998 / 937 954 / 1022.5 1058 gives 8.5 deg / 1.11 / 0.808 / 1.11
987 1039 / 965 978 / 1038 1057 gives 8.0 deg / 1.02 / 0.9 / 1.1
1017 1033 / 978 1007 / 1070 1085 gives -4.8 deg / 0.685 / 1.12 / 1.14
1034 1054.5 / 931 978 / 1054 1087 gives 0.2 deg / 1.09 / 1.11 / 1.13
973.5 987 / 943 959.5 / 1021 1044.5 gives 3.1 deg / 1.1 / 0.859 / 1.13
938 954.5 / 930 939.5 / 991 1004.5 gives -1.5 deg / 1.11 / 1.11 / 0.599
